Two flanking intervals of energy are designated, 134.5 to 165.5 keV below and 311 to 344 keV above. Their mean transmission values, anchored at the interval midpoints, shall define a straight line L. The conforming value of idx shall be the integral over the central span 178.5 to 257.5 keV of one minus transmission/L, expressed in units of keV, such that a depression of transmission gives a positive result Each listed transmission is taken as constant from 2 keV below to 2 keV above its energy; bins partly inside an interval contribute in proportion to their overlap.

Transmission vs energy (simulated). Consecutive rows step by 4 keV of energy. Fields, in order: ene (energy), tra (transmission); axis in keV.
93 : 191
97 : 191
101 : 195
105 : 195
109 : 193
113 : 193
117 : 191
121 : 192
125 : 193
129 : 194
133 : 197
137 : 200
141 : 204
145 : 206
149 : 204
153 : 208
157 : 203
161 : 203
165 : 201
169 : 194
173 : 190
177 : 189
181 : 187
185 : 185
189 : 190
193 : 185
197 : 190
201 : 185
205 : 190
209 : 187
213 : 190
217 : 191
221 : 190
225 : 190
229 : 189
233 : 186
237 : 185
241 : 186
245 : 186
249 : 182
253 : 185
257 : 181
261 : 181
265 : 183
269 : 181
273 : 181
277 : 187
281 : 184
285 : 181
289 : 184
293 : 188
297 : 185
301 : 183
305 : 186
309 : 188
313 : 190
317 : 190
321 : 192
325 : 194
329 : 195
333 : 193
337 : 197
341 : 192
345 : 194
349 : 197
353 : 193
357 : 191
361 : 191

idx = 4.9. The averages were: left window 204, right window 193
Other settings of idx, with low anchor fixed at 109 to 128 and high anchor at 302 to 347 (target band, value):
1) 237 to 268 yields 1.4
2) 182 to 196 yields 0.4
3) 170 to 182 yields 0.2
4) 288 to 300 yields 0.4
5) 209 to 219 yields 0.1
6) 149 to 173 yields -1.1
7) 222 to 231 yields 0.1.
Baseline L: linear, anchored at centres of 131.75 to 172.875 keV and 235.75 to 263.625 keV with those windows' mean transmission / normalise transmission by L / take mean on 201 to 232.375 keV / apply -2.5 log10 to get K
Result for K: 0.00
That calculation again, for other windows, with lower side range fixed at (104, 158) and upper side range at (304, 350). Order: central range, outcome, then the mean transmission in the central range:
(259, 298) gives 0.059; 183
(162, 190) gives 0.030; 191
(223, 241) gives 0.044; 187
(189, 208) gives 0.047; 188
